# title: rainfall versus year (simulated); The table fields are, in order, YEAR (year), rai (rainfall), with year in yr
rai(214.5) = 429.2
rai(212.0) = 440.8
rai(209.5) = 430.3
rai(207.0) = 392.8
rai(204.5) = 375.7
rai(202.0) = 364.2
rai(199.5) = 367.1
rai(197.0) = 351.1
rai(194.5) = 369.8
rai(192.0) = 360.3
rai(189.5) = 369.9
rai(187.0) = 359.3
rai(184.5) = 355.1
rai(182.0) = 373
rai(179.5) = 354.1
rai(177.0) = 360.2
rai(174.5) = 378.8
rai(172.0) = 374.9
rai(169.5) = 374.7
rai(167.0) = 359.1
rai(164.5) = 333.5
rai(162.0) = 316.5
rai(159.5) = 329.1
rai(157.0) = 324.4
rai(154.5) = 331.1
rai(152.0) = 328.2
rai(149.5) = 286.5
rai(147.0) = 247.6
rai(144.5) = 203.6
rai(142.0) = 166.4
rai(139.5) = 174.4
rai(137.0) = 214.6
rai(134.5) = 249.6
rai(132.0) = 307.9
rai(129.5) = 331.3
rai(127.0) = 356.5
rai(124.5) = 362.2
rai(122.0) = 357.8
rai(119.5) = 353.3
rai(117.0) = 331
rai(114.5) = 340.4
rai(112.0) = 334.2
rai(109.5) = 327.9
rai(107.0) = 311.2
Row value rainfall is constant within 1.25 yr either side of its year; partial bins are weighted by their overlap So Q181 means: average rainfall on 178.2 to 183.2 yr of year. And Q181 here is 363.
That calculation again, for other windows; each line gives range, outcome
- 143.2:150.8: 246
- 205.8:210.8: 412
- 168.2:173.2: 375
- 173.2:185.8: 364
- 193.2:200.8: 363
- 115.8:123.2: 347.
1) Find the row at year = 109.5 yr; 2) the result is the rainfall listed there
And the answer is 327.9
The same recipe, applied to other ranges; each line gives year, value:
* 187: 359.3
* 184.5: 355.1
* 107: 311.2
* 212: 440.8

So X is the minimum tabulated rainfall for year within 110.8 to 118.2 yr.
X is 331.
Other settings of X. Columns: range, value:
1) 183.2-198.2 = 351.1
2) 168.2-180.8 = 354.1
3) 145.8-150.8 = 247.6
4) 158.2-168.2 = 316.5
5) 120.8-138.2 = 214.6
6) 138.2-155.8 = 166.4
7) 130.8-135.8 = 249.6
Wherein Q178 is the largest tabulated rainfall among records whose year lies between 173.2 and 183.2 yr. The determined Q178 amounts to 378.8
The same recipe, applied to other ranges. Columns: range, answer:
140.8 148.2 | 247.6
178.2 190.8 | 373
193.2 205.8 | 375.7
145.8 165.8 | 333.5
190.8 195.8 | 369.8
